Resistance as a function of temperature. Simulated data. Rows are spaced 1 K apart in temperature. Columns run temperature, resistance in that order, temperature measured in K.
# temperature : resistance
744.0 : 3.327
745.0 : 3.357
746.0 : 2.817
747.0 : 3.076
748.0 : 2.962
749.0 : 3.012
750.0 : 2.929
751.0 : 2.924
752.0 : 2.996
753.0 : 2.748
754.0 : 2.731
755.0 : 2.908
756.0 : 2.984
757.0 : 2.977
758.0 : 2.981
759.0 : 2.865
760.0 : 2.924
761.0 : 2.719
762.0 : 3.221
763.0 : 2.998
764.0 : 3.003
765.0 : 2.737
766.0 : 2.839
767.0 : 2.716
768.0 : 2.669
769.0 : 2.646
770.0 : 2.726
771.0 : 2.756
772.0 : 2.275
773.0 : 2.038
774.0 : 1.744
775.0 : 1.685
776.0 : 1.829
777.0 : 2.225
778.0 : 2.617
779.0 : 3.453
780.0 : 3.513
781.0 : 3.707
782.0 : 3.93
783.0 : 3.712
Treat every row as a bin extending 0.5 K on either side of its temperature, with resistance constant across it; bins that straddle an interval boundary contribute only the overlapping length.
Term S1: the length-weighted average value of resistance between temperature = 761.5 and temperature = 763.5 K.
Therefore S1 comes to 3.11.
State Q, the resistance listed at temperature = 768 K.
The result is 2.669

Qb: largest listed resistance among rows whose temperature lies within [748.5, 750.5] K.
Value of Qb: 3.012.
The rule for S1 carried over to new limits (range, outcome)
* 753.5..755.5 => 2.82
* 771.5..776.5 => 1.91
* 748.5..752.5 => 2.97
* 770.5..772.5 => 2.52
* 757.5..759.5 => 2.92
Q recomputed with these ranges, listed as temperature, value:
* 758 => 2.981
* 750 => 2.929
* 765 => 2.737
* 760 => 2.924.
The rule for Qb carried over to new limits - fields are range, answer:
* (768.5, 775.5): 2.756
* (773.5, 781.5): 3.707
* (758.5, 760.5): 2.924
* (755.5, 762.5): 3.221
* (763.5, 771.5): 3.003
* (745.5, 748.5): 3.076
